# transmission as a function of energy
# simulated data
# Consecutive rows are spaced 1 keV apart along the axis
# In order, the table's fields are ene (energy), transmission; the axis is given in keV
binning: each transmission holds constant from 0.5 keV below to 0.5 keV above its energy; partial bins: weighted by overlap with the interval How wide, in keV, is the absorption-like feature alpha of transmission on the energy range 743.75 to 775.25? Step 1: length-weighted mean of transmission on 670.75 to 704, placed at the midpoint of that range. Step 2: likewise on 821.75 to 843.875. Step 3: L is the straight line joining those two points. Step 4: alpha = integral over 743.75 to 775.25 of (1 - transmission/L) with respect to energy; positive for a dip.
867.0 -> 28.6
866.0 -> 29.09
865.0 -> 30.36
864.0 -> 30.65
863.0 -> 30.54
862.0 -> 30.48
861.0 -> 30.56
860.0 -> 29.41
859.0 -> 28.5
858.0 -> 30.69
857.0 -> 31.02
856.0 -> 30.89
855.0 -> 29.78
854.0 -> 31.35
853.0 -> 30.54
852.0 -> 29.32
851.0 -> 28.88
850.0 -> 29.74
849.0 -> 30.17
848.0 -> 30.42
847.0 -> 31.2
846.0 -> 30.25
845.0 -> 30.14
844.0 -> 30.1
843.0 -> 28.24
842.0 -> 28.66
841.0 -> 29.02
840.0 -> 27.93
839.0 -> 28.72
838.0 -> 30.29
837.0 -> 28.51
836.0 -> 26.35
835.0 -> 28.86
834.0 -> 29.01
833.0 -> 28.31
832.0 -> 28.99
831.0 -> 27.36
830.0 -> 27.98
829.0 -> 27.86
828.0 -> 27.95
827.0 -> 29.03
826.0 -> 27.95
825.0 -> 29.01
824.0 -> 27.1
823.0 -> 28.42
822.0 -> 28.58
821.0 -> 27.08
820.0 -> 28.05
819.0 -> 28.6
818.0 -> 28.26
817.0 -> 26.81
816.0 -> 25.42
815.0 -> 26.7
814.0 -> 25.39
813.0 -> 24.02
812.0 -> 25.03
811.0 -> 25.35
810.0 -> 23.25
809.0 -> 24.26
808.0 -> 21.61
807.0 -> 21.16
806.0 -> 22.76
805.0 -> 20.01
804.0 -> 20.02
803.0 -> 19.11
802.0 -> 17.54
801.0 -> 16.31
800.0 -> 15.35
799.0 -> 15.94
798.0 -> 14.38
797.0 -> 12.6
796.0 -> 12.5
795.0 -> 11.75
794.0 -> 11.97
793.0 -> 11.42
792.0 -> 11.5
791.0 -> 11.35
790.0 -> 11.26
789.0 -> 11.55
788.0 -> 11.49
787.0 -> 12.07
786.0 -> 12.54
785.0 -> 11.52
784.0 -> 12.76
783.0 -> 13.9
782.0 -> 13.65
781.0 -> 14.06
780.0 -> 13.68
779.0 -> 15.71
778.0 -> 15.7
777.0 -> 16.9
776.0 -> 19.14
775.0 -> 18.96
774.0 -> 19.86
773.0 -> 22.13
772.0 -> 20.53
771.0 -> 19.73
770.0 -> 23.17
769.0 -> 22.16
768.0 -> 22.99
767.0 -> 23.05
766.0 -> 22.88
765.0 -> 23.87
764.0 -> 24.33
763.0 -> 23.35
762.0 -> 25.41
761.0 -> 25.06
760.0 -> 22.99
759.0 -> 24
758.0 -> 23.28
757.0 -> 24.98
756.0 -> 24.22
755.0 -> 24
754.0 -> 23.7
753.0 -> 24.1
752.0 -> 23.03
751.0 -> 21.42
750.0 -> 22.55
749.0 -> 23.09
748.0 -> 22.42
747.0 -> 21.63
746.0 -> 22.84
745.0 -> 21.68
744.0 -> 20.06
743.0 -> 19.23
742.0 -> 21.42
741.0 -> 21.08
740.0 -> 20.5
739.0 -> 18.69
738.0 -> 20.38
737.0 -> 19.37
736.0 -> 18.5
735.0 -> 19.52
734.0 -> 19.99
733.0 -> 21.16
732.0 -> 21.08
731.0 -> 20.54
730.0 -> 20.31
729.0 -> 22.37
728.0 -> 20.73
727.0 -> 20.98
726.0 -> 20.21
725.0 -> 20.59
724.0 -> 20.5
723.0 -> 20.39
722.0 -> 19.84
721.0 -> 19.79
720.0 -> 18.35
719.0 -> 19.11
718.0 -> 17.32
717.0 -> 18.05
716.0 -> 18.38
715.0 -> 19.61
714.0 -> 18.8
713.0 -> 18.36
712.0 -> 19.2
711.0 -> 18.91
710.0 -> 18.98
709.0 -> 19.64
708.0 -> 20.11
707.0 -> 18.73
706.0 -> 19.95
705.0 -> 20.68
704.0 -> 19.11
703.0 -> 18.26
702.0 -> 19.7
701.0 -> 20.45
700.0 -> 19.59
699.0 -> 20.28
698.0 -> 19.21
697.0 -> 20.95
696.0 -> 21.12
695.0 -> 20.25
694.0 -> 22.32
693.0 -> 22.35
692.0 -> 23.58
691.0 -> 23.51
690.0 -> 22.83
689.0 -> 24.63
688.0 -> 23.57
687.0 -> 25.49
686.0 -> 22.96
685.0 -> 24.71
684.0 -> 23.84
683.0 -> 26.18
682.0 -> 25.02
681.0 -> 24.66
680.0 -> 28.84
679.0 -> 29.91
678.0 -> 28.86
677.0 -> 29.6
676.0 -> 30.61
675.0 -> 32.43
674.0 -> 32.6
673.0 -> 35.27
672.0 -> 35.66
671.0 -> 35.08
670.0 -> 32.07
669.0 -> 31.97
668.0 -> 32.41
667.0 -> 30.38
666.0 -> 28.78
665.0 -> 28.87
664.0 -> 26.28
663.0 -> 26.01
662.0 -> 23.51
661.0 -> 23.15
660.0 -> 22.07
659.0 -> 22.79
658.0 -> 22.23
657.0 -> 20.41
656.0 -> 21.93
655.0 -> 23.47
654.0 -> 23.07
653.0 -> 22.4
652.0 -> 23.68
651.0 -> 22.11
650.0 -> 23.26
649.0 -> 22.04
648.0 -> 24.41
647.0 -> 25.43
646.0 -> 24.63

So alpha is 4.7 keV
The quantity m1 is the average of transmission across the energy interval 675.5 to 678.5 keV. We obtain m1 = 29.7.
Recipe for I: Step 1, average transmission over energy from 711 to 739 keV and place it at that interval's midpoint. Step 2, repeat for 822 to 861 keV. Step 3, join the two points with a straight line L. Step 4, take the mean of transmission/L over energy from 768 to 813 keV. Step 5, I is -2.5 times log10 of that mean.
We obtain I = 0.43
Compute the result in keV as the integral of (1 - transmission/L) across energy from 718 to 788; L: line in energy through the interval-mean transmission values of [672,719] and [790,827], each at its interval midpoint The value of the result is 5.8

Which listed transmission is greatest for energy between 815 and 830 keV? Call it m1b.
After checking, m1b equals 29.03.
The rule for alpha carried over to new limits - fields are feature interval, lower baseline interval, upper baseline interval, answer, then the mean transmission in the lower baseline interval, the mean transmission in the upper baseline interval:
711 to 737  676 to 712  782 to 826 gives 2.4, 22.6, 19.5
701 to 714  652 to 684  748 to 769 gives 3.3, 27.5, 23.6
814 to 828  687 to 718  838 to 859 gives 0.2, 20.4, 29.8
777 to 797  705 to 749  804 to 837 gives 9.4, 20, 26.4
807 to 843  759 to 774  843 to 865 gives 0.7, 22.9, 30.2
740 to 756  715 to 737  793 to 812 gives -2.3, 19.9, 18.1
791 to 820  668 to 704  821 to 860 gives 8.6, 25.7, 29.1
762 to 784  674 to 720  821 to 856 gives 5.4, 22.3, 29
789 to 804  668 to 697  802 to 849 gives 7.2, 27.1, 26.9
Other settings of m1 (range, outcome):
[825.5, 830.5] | 28.2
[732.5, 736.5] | 19.8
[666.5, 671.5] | 32.4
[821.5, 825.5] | 28.3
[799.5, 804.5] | 17.7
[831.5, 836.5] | 28.3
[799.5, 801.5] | 15.8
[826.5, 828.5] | 28.5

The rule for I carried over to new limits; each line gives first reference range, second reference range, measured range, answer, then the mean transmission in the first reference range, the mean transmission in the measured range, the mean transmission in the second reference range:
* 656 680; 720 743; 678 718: 0.15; 28.6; 21.6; 20.3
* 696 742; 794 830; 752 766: -0.14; 19.8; 24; 22.9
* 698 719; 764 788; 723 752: -0.12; 19.2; 20.8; 17.9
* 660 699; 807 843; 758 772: 0.16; 26.7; 23.2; 27.2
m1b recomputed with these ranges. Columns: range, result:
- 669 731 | 35.66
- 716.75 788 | 25.41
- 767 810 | 24.26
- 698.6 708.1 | 20.68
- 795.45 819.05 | 28.6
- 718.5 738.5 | 22.37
